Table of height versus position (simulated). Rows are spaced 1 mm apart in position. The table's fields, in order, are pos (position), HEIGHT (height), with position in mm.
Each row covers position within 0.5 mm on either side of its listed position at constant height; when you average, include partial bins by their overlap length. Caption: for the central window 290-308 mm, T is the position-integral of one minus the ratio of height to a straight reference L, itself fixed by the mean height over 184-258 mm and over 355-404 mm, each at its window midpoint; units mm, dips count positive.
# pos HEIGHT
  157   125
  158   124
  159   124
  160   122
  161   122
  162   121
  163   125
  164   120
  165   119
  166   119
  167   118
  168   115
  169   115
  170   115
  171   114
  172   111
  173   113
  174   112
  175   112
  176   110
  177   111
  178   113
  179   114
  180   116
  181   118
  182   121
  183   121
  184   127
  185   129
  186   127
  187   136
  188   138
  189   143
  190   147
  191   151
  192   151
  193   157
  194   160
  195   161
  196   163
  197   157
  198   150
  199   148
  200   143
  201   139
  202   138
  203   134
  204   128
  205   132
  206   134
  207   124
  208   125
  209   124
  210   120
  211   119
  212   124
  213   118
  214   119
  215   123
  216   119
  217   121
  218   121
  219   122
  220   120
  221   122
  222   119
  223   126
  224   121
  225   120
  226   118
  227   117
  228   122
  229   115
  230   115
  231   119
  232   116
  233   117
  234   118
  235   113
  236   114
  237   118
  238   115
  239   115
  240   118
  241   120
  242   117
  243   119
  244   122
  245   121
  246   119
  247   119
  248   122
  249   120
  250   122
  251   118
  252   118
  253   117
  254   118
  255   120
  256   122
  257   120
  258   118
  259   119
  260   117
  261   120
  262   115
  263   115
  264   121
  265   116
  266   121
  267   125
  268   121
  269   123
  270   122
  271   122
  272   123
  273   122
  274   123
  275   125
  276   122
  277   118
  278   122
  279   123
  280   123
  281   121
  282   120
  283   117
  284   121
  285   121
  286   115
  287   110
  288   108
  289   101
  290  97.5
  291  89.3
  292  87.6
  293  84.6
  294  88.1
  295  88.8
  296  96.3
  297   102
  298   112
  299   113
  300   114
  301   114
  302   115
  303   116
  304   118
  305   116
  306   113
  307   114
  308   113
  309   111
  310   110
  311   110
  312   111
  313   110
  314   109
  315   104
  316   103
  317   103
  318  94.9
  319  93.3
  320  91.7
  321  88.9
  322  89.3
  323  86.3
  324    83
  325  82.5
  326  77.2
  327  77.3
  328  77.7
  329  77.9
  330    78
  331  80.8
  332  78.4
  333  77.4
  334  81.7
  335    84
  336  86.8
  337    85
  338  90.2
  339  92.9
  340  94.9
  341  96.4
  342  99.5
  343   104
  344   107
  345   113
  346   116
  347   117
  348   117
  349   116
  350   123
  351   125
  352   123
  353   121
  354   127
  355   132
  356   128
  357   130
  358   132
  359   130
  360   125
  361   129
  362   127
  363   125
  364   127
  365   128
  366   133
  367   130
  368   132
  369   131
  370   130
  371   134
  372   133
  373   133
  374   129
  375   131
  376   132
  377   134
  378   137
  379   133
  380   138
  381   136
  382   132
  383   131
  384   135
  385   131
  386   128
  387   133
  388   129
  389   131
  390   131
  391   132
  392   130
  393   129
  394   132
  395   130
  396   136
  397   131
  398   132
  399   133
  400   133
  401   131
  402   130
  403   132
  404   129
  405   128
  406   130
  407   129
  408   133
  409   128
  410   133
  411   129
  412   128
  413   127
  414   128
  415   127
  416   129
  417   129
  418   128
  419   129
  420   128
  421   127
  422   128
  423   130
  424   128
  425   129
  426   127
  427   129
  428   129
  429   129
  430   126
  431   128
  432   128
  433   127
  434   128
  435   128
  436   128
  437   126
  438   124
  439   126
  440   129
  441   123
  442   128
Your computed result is 3.37 mm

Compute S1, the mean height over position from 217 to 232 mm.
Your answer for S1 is 120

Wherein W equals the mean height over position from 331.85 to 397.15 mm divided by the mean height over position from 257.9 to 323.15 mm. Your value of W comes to 1.10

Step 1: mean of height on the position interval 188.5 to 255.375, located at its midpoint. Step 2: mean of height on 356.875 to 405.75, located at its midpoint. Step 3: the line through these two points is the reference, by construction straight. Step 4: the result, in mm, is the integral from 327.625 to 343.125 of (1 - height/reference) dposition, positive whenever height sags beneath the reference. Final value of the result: 5.2 mm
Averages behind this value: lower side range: 127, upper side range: 131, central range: 86.3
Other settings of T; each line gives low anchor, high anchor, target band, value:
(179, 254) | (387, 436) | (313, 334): 6.57 mm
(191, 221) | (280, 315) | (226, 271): 1.32 mm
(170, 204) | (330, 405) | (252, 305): 5.29 mm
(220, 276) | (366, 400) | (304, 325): 3.84 mm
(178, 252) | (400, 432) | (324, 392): 6.54 mm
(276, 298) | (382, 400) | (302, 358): 7.27 mm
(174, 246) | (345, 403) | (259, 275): 0.87 mm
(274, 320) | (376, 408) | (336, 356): 1.77 mm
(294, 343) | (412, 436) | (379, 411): -3.21 mm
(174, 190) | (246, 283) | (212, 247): 0.72 mm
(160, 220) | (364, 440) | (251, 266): 1.19 mm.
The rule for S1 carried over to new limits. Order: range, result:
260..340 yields 105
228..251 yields 118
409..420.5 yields 129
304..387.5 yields 112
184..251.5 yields 127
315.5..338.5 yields 85.6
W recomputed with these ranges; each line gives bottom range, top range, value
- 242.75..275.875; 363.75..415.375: 1.09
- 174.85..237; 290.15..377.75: 0.85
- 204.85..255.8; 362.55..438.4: 1.09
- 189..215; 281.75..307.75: 0.78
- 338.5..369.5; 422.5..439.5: 1.06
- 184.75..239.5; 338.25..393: 0.97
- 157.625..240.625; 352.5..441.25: 1.04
